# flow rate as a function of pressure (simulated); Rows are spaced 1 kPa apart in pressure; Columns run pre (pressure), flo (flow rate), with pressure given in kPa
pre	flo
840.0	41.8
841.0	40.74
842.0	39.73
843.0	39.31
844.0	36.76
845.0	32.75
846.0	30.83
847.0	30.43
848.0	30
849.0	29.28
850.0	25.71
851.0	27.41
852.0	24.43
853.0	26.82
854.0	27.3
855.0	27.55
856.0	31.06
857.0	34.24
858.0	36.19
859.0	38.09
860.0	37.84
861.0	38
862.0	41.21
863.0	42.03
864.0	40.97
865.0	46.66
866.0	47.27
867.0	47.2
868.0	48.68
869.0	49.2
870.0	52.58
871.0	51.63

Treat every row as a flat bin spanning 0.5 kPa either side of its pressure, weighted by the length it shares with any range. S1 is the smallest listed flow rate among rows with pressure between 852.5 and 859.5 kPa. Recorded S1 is 26.82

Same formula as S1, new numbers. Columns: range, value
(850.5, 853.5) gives 24.43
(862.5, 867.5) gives 40.97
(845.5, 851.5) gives 25.71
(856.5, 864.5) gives 34.24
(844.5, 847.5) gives 30.43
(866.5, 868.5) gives 47.2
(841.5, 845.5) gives 32.75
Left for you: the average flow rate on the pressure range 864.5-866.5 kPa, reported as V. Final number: 47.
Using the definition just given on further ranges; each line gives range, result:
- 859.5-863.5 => 39.8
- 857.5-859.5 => 37.1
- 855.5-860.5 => 35.5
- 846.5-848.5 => 30.2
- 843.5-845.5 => 34.8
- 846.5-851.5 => 28.6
